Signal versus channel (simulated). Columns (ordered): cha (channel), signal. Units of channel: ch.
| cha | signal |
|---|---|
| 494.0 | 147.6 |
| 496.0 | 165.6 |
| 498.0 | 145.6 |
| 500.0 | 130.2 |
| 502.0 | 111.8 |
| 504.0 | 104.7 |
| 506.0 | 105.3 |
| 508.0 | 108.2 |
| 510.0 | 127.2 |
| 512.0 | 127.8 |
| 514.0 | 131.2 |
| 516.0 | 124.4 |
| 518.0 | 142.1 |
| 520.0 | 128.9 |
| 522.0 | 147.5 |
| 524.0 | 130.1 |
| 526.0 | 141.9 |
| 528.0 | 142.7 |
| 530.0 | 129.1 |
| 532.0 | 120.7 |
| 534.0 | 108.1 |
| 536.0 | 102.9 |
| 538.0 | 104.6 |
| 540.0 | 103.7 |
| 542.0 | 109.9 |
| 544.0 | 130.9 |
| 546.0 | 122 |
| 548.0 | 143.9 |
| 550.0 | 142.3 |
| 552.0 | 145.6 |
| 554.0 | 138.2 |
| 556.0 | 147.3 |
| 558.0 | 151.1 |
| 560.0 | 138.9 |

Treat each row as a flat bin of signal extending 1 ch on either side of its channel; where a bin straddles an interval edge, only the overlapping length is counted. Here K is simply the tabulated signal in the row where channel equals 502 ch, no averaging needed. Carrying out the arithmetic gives 111.8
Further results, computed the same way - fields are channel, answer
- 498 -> 145.6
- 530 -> 129.1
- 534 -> 108.1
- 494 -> 147.6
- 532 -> 120.7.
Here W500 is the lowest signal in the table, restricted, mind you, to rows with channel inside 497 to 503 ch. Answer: 111.8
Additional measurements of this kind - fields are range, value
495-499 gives 145.6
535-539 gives 102.9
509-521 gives 124.4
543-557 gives 122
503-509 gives 104.7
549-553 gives 142.3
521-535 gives 108.1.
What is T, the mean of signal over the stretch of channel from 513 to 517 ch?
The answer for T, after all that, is 128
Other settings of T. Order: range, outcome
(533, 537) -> 106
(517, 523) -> 140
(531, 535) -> 114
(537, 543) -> 106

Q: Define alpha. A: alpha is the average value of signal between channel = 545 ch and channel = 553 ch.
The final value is 138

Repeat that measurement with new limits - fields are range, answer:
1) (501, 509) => 108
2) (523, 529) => 138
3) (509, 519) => 131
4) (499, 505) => 116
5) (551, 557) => 144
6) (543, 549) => 132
